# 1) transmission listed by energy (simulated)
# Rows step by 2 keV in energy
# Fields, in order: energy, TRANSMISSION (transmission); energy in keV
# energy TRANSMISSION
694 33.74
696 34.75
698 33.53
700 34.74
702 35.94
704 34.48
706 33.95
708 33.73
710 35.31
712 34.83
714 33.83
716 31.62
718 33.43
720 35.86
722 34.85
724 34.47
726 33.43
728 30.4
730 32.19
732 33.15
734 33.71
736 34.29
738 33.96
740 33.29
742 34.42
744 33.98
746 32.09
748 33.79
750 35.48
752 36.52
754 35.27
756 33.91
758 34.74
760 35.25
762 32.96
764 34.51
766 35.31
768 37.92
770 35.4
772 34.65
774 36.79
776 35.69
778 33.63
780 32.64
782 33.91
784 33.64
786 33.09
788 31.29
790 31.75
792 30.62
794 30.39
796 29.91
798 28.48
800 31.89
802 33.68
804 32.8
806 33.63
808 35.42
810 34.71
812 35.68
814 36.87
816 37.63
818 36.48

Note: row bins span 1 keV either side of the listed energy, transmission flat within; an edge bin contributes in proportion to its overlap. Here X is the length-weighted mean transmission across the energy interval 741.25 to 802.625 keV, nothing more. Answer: 33.7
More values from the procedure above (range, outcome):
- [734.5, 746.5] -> 33.7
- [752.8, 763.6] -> 34.5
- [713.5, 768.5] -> 34.1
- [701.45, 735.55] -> 33.8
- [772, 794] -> 33.2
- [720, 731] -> 33.3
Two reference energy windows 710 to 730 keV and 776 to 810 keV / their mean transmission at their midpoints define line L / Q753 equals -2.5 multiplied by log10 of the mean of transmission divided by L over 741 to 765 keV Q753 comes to -0.04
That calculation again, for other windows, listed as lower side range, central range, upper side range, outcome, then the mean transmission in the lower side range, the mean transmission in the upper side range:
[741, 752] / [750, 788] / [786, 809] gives -0.05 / 34.2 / 31.9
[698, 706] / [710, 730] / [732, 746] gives 0.02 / 34.7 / 33.8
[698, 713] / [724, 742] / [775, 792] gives 0.03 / 34.6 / 33.1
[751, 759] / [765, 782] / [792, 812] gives -0.04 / 35.1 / 32.4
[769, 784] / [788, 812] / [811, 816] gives 0.12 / 34.6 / 36.5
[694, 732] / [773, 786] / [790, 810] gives -0.06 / 33.9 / 32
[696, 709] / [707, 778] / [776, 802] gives -0.03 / 34.4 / 32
